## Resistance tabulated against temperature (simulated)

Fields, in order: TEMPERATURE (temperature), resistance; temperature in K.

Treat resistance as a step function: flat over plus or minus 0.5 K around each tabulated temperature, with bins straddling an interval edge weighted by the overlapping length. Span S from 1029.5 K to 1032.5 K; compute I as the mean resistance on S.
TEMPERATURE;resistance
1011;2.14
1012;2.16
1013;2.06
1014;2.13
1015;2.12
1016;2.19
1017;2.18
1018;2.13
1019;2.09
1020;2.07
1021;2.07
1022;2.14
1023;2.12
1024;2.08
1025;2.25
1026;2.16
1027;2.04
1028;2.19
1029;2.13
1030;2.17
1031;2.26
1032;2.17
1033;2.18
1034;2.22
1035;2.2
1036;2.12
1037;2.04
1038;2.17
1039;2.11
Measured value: 2.2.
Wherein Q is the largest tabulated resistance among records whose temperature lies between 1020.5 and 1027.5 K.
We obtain 2.25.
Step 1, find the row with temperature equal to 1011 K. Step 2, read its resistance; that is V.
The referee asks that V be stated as 2.14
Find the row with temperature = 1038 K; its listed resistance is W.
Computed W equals 2.17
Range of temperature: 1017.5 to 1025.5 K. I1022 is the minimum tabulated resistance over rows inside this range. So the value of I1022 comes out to 2.07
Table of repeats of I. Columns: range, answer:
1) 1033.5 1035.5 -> 2.21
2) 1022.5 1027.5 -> 2.13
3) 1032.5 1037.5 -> 2.15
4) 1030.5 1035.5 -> 2.21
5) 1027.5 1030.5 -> 2.16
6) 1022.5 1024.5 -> 2.1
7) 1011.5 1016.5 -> 2.13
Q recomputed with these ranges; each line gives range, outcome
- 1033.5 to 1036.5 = 2.22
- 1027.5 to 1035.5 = 2.26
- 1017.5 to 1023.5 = 2.14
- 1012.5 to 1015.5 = 2.13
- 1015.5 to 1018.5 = 2.19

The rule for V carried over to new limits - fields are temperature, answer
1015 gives 2.12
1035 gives 2.2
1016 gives 2.19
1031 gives 2.26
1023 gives 2.12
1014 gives 2.13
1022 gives 2.14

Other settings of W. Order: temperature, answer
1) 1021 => 2.07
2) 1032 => 2.17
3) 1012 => 2.16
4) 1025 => 2.25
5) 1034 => 2.22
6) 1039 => 2.11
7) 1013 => 2.06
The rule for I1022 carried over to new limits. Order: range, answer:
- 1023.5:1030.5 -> 2.04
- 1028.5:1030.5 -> 2.13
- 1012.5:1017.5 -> 2.06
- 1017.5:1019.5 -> 2.09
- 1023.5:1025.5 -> 2.08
